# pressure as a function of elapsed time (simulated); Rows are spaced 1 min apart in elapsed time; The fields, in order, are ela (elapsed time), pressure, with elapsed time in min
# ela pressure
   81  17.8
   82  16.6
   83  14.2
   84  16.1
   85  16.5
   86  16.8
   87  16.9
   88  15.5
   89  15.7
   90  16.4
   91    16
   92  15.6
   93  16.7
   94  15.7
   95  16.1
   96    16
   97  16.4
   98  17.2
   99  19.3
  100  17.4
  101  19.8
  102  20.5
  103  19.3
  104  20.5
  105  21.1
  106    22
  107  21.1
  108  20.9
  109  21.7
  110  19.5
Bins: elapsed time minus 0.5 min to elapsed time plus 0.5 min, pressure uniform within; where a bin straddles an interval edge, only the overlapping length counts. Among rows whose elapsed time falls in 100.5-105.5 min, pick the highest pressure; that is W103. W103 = 21.1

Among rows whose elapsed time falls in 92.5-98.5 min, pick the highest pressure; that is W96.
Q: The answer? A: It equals 17.2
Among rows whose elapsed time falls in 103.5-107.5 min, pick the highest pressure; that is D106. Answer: 22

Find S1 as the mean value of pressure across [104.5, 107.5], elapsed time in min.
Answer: 21.4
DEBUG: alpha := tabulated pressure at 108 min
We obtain 20.9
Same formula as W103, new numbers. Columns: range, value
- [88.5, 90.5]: 16.4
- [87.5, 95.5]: 16.7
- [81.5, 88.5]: 16.9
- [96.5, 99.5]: 19.3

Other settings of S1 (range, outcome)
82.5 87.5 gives 16.1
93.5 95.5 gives 15.9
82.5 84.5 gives 15.2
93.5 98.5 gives 16.3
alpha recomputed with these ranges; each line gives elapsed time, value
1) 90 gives 16.4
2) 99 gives 19.3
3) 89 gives 15.7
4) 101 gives 19.8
